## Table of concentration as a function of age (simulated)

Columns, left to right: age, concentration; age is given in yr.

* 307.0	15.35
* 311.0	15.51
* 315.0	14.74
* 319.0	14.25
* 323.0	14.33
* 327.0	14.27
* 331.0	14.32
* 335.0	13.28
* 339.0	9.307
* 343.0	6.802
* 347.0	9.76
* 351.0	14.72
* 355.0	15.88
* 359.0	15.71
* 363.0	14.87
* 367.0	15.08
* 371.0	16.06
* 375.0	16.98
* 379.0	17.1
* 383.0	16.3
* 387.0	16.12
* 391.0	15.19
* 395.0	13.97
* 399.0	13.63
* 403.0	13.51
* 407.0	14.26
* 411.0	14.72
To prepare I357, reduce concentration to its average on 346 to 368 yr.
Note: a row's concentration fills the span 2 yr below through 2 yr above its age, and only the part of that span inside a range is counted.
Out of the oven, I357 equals 14.5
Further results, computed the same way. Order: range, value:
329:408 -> 14.1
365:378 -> 16.1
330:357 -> 11.9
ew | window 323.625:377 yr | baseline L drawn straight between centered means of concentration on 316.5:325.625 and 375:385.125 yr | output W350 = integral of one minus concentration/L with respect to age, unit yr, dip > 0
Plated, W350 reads 6.6 yr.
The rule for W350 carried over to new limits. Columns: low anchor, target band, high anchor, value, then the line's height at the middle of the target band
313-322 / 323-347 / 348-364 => 4.9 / 14.7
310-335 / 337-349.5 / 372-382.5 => 5.3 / 15.3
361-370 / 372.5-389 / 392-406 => -2.4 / 14.5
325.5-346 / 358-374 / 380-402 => -2.5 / 13.4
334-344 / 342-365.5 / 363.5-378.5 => -0.9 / 12.6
